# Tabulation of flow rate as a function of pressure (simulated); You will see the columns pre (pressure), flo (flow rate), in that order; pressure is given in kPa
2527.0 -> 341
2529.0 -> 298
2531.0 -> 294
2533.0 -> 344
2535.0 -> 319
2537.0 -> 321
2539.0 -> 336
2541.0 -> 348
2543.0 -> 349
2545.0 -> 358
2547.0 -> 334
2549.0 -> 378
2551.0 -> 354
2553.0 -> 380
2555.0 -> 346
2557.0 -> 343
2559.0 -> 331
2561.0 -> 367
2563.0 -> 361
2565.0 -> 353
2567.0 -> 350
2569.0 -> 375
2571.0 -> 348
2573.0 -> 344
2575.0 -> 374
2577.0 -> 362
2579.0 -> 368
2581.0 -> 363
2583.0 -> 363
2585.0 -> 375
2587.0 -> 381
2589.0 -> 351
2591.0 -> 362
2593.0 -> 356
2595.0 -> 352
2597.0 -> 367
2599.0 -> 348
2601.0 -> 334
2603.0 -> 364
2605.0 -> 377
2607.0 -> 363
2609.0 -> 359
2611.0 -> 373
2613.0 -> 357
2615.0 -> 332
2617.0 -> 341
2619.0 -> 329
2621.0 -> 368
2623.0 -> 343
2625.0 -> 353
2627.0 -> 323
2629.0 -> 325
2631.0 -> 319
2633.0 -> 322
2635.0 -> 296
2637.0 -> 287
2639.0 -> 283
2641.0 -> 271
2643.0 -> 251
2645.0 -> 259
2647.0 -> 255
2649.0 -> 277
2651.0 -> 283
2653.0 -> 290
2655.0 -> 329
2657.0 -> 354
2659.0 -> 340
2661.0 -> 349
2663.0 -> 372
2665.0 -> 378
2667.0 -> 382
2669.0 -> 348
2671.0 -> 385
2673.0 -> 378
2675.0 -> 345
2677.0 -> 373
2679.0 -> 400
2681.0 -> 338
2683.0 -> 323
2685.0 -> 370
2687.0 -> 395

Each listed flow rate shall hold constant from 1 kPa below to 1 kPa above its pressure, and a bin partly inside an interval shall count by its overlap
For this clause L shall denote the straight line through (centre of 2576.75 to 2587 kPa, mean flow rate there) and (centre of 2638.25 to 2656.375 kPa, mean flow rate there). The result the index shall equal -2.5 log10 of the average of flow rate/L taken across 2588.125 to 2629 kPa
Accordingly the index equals -0.066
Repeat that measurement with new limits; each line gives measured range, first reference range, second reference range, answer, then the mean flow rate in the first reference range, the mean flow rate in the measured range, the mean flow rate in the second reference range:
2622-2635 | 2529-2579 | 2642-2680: 0.03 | 348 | 328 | 334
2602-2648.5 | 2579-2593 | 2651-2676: 0.11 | 365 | 323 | 351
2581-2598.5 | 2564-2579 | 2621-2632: -0.04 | 359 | 363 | 336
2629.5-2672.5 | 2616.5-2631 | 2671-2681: 0.13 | 339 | 317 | 372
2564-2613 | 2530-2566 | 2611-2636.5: -0.07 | 345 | 361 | 335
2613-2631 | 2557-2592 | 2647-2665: 0.00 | 360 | 339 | 323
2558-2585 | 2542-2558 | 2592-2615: -0.01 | 355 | 359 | 358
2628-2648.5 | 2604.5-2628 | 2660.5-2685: 0.24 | 351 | 287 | 365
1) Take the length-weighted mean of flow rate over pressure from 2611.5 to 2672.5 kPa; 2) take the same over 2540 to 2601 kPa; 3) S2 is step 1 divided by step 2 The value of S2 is 0.9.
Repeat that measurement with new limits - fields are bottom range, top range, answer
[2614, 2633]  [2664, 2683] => 1.09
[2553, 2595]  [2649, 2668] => 0.94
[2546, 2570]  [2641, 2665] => 0.86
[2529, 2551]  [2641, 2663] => 0.89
